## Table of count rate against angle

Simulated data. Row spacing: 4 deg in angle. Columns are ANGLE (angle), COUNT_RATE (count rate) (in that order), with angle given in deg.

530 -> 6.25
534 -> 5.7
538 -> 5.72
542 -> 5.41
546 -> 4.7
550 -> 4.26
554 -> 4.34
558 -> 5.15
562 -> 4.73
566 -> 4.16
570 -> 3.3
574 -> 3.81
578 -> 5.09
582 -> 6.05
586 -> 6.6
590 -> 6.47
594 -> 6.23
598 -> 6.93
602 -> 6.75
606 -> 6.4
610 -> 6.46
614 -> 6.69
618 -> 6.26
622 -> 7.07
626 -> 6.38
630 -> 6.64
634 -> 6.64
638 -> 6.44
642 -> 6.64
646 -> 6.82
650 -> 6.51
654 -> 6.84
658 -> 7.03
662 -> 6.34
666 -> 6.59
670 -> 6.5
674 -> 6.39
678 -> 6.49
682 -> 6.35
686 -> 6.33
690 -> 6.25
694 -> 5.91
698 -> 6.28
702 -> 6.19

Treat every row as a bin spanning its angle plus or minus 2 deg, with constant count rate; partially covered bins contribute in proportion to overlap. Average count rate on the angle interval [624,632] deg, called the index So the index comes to 6.51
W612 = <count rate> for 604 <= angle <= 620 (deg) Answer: 6.45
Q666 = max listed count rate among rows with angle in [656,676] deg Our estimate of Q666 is 7.03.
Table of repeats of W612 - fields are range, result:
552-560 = 4.75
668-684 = 6.43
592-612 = 6.55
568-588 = 4.97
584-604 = 6.6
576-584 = 5.57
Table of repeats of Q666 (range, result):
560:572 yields 4.73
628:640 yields 6.64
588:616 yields 6.93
